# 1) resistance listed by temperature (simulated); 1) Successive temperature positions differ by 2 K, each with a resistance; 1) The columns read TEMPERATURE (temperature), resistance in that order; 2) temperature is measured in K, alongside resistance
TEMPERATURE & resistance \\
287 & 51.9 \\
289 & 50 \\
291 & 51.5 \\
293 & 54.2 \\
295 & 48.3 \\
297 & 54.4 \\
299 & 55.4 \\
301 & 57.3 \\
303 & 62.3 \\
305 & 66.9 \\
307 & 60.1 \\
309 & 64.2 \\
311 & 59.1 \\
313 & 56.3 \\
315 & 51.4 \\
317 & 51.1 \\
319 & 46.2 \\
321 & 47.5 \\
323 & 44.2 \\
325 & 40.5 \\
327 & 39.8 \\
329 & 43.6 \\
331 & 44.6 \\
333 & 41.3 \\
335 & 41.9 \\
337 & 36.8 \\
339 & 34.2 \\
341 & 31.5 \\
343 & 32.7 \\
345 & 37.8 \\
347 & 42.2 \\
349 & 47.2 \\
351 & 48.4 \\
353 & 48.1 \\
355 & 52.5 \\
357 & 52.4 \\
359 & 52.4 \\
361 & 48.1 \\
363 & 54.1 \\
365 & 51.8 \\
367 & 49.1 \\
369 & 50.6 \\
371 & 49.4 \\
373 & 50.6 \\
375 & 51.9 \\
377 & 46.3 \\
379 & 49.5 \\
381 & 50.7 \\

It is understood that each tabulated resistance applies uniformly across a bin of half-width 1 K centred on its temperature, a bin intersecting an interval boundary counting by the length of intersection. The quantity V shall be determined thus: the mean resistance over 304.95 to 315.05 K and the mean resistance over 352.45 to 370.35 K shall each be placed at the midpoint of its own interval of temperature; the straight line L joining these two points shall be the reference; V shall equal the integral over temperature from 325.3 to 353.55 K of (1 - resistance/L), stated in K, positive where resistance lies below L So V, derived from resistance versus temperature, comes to 7.3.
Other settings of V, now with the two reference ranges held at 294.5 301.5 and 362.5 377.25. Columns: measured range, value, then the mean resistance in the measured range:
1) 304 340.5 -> 3.34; 48.1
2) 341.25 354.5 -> 2.34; 42.5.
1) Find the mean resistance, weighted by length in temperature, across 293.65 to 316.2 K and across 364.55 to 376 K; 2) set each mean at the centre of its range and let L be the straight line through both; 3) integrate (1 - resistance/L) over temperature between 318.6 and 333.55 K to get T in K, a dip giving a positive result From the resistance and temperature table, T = 3.23 K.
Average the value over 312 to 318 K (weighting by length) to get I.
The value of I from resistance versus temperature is 52.9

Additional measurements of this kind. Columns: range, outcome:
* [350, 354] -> 48.2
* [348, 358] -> 49.7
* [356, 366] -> 51.8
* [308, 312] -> 61.7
